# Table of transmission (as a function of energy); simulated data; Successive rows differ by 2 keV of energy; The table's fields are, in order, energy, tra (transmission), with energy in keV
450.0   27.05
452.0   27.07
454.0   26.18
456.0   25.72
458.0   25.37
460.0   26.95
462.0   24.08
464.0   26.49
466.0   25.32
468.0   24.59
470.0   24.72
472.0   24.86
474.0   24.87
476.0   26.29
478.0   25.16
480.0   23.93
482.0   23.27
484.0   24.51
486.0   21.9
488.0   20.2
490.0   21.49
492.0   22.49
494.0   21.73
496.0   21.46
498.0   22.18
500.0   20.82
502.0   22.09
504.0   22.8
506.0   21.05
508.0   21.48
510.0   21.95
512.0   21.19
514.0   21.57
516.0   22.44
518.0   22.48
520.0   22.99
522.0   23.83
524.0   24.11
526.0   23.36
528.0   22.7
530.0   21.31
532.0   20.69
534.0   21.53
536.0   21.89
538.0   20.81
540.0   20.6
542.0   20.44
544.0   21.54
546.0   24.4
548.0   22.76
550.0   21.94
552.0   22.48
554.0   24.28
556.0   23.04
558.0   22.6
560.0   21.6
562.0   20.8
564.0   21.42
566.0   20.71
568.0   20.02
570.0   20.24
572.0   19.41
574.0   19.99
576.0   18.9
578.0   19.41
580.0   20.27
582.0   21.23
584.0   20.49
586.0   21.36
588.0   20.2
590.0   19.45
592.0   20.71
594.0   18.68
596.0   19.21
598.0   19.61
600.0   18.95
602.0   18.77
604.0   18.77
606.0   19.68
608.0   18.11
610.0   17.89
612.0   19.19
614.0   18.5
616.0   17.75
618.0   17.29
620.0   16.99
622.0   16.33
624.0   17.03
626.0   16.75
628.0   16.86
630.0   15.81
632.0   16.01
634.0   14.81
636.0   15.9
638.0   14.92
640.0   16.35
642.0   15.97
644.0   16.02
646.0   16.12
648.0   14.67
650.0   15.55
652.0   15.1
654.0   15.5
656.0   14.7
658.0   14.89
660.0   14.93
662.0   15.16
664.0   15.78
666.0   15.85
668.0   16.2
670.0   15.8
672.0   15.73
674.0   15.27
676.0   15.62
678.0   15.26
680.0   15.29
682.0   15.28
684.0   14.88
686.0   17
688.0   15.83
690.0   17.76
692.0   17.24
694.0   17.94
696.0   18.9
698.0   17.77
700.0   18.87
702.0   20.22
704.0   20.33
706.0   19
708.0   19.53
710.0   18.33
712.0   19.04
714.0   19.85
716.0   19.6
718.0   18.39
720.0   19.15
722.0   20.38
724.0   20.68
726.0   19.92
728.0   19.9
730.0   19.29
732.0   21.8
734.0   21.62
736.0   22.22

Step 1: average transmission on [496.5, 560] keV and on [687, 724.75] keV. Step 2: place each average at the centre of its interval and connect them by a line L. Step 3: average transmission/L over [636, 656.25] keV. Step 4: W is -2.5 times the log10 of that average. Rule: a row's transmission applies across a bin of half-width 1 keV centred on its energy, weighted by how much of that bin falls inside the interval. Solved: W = 0.27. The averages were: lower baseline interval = 22.2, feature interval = 15.5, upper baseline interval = 18.9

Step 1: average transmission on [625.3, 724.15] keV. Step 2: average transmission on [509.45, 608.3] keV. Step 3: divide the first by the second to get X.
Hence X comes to 0.8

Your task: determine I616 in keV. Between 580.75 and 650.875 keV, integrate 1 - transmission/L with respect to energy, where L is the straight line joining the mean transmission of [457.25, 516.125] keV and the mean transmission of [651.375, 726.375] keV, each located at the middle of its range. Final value 6.1 keV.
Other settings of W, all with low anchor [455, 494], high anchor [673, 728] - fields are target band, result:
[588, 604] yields 0.085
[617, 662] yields 0.241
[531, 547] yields 0.050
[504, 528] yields 0.033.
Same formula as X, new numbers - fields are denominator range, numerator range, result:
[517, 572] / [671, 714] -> 0.79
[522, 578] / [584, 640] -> 0.83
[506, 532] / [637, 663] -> 0.69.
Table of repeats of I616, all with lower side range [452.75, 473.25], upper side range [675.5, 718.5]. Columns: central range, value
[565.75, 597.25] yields 2.3 keV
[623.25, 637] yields 2.7 keV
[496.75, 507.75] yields 1.1 keV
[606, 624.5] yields 2.4 keV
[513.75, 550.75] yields 1.6 keV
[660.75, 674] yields 2.2 keV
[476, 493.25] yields 1.2 keV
